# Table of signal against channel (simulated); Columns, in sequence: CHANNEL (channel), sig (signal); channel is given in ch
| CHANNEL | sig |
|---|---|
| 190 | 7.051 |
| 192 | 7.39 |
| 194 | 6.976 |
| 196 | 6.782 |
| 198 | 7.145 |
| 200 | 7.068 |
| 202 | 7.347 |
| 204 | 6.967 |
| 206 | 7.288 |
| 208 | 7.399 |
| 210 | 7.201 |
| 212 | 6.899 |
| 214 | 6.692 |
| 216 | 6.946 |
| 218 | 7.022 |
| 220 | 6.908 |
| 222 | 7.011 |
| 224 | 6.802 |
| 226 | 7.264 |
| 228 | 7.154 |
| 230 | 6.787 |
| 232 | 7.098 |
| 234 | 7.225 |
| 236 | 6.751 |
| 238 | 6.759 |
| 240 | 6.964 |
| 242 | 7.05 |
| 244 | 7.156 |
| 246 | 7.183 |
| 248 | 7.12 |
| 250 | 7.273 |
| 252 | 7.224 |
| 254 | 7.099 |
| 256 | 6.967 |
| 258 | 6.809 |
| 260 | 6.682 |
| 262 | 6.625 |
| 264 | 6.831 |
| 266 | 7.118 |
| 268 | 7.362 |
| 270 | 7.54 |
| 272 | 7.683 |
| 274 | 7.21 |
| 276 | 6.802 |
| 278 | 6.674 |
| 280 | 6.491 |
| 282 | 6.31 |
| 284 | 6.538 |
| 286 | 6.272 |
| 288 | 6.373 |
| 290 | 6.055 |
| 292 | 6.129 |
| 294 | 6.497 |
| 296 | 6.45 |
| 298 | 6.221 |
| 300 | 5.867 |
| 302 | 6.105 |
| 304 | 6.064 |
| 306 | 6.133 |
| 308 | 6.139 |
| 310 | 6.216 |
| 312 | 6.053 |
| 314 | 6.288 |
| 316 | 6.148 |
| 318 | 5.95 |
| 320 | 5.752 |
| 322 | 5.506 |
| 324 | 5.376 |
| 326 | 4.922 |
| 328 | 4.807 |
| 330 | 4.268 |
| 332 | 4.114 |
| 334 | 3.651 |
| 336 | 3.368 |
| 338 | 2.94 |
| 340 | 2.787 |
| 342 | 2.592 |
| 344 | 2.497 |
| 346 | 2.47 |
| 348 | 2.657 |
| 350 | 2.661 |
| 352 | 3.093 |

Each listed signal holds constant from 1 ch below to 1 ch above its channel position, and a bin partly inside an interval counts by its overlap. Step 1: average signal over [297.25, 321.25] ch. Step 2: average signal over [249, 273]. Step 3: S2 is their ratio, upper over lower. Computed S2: 0.9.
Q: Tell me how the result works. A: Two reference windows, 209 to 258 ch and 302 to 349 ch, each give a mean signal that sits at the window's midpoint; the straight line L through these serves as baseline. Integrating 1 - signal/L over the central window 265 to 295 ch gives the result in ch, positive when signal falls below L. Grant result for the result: -4.6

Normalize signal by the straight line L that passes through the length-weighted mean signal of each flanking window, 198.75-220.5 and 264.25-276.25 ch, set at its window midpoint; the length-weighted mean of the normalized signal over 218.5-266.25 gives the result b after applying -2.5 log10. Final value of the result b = 0.03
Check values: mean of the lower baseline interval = 7.07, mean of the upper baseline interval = 7.29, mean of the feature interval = 6.99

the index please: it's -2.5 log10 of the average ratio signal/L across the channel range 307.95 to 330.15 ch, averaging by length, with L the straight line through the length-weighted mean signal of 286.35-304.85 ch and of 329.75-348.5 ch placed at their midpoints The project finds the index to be -0.240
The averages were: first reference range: 6.2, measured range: 5.65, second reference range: 3.1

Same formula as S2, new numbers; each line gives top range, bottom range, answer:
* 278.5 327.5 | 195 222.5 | 0.86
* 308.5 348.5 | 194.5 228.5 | 0.63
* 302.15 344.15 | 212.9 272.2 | 0.70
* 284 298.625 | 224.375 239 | 0.90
